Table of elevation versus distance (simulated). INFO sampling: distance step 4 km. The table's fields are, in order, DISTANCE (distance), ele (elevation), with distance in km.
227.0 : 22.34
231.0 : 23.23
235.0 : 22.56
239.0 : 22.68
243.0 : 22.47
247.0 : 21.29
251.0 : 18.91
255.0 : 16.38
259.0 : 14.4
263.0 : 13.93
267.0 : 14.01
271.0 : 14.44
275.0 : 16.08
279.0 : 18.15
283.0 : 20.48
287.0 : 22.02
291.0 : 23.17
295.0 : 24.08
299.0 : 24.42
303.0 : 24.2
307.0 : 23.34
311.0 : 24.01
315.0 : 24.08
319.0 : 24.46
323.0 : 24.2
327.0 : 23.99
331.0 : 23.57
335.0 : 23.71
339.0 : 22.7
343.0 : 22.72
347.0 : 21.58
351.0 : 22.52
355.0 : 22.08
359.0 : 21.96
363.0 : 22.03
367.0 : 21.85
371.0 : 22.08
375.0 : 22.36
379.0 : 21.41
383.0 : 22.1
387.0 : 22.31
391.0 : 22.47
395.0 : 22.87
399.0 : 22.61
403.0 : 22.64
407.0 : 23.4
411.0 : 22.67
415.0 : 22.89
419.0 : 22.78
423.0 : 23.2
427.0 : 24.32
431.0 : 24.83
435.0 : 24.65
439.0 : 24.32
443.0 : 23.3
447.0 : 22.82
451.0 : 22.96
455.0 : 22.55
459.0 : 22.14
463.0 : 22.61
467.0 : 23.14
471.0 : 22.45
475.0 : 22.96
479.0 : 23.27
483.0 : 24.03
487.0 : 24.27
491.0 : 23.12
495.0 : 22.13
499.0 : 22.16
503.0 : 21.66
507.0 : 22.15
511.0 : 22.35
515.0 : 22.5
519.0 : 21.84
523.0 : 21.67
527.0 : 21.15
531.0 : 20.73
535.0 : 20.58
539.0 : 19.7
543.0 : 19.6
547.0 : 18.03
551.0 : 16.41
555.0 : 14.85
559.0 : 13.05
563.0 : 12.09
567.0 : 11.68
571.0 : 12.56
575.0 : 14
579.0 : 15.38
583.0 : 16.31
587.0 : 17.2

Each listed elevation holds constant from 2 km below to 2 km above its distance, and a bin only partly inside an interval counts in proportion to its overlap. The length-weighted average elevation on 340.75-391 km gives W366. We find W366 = 22.1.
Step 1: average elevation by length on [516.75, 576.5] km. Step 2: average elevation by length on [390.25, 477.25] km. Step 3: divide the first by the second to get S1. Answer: 0.75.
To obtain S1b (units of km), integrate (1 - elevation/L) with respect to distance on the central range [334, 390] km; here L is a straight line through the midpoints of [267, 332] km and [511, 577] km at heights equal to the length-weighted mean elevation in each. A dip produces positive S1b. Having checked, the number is -3.8 km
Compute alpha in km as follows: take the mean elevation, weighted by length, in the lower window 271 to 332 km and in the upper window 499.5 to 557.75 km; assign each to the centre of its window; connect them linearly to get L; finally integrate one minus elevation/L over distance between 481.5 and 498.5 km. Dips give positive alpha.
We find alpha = -2.2 km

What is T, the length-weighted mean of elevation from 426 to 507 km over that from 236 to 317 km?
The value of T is 1.1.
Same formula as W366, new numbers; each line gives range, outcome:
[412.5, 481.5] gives 23.2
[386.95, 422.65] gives 22.8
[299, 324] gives 24.1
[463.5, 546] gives 22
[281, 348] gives 23.4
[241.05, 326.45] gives 20.5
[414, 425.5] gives 23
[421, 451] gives 23.9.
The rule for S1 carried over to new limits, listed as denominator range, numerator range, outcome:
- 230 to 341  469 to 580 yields 0.93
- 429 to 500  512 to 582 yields 0.75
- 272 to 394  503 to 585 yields 0.80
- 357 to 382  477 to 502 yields 1.05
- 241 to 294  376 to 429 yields 1.25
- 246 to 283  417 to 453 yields 1.44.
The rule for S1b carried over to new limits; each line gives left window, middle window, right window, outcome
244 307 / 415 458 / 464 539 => -4.2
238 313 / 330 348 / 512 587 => -3.3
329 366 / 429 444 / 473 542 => -1.4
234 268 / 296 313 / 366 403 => -3.4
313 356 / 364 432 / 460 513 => 1.0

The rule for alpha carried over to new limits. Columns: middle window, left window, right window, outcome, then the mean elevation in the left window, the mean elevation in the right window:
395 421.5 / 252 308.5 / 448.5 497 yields -1.4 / 19.2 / 23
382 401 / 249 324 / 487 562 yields -2.2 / 20.2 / 20.2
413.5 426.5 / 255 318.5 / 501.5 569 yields -2.5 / 20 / 18.8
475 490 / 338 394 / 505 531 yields -1.2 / 22.2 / 21.9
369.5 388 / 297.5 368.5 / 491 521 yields 0.7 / 23.2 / 22.2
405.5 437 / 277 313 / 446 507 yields -1.2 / 22.7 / 22.8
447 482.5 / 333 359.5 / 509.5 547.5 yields -2.2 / 22.5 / 20.9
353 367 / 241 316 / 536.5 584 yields -2.6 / 19.9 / 15.3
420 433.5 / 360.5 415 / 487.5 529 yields -1.0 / 22.4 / 22.2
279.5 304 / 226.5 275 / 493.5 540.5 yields -4.6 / 18.7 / 21.6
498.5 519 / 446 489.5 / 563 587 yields -2.7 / 23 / 14.1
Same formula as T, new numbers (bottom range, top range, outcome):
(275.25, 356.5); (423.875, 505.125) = 1.02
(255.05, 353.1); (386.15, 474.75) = 1.09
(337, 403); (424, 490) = 1.05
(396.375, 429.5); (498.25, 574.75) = 0.80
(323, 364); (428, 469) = 1.03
